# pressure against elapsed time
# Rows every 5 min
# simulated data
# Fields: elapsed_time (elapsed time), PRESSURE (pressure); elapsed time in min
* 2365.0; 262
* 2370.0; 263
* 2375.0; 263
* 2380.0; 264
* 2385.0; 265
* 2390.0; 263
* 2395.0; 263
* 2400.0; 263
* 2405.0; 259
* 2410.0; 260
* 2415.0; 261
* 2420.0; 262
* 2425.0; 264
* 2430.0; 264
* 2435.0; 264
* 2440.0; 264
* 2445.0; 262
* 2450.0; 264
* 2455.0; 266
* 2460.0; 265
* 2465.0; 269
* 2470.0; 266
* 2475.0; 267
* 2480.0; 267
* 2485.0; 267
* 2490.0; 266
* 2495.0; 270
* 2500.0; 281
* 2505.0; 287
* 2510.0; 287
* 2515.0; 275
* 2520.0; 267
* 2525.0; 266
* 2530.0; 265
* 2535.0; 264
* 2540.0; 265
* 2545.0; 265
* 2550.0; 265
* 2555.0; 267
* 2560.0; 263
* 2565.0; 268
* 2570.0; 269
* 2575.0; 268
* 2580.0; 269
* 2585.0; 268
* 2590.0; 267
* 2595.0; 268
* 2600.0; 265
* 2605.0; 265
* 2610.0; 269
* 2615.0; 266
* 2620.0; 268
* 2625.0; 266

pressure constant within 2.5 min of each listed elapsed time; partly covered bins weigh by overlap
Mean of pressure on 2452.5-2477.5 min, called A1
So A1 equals 267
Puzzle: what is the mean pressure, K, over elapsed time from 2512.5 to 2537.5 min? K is 267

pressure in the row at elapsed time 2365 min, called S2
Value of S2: 262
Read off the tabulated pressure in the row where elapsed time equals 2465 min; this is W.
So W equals 269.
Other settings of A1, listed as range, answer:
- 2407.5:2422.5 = 261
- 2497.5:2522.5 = 279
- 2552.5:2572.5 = 267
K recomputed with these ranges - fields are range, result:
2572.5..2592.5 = 268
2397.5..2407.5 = 261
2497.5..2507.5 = 284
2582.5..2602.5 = 267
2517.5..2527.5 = 266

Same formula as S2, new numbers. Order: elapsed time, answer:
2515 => 275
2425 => 264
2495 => 270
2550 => 265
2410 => 260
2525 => 266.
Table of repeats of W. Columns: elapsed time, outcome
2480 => 267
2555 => 267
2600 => 265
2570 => 269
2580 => 269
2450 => 264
